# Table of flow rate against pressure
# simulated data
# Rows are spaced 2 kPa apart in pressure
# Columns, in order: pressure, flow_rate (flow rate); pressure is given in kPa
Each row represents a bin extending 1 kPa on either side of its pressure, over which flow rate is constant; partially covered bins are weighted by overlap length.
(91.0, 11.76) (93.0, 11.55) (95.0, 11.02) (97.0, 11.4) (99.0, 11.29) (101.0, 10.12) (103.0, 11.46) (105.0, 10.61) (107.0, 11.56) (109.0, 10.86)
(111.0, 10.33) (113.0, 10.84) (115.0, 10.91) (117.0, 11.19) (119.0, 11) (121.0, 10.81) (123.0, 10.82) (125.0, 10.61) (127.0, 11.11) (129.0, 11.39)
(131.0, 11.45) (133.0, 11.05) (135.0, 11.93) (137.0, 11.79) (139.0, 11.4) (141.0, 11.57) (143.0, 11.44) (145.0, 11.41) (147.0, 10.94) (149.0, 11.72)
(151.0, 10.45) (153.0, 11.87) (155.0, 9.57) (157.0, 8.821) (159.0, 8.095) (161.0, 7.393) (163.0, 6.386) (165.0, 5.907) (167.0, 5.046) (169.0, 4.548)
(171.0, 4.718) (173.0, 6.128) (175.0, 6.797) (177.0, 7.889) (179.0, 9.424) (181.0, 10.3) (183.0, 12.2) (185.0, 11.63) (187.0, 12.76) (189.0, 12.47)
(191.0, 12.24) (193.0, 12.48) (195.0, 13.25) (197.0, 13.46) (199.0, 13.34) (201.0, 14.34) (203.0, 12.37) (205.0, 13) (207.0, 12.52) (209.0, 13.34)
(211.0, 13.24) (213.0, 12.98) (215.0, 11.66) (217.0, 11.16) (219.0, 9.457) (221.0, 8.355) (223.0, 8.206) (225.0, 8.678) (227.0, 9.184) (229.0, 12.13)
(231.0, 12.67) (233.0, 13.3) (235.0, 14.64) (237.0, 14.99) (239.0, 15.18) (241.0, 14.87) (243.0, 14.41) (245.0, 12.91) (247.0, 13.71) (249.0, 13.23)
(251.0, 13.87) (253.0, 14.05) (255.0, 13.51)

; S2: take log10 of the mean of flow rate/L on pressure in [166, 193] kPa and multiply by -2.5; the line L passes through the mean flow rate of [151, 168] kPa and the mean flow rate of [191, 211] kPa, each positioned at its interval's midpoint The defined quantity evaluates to 0.181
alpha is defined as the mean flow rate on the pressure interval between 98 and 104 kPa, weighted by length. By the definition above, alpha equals 11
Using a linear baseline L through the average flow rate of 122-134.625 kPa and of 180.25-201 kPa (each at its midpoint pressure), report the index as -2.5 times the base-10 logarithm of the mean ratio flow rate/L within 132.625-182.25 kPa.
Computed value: 0.28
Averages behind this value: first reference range 11.1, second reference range 12.5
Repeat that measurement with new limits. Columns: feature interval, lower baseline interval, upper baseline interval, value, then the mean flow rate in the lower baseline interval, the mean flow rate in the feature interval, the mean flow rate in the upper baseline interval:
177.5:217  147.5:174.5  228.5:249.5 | -0.17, 7.78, 12.4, 13.9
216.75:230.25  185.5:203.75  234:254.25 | 0.39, 12.9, 9.57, 14.2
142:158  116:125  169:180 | -0.24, 10.9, 10.8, 6.77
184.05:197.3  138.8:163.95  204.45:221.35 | -0.13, 10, 12.6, 11.8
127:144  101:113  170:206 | -0.05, 10.9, 11.5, 11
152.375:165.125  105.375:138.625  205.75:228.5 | 0.30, 11.1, 8.35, 10.9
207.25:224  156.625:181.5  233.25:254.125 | 0.02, 6.92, 11.1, 14.2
